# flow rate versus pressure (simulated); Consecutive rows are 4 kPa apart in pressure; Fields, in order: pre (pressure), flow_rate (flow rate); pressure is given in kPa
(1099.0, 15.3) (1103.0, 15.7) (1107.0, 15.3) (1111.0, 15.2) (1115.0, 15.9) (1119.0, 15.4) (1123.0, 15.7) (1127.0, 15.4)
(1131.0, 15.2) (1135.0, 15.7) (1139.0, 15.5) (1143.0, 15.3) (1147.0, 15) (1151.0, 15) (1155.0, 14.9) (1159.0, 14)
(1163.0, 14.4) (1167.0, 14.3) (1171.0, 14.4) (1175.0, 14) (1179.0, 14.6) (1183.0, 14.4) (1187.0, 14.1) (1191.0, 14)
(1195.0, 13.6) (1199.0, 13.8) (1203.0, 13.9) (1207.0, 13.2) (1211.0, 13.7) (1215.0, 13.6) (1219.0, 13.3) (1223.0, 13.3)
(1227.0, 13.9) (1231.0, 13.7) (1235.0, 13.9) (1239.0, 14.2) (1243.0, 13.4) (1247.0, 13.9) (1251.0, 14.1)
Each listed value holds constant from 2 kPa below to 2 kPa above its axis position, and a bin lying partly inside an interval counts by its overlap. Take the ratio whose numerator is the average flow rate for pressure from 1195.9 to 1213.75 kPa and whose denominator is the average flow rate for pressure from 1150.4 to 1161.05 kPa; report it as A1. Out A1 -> 0.94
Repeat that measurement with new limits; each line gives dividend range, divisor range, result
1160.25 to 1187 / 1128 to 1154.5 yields 0.94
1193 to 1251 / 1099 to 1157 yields 0.89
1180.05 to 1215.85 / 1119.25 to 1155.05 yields 0.90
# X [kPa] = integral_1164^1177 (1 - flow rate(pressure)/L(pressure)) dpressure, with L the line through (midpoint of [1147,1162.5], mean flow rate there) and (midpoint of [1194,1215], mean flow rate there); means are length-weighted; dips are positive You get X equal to 0.1 kPa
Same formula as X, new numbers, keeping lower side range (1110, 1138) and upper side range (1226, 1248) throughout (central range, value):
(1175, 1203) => 0.92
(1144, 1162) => 0.41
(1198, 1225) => 1.28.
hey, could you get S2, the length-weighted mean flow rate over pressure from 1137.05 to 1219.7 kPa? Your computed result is 14.3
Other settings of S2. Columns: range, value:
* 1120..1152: 15.4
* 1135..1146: 15.4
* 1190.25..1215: 13.7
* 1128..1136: 15.4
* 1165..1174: 14.3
